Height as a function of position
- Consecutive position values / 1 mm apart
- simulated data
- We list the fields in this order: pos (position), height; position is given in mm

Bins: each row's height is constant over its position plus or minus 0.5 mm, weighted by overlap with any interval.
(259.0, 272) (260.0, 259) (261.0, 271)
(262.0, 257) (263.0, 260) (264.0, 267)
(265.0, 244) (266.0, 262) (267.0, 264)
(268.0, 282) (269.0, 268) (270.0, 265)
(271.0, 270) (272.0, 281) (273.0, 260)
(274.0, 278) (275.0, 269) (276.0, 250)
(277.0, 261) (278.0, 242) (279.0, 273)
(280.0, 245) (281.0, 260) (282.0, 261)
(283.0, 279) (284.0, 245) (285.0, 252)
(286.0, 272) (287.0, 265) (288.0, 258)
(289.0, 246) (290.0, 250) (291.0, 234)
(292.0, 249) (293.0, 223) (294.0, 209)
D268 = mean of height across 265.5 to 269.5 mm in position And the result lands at 269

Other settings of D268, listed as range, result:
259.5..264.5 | 263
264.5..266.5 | 253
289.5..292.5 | 244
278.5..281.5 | 259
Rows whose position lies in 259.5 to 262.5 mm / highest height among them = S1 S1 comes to 271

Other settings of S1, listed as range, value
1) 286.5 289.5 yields 265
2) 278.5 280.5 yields 273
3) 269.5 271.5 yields 270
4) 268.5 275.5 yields 281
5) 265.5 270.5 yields 282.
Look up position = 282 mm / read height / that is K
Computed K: 261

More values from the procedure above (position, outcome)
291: 234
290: 250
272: 281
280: 245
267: 264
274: 278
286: 272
